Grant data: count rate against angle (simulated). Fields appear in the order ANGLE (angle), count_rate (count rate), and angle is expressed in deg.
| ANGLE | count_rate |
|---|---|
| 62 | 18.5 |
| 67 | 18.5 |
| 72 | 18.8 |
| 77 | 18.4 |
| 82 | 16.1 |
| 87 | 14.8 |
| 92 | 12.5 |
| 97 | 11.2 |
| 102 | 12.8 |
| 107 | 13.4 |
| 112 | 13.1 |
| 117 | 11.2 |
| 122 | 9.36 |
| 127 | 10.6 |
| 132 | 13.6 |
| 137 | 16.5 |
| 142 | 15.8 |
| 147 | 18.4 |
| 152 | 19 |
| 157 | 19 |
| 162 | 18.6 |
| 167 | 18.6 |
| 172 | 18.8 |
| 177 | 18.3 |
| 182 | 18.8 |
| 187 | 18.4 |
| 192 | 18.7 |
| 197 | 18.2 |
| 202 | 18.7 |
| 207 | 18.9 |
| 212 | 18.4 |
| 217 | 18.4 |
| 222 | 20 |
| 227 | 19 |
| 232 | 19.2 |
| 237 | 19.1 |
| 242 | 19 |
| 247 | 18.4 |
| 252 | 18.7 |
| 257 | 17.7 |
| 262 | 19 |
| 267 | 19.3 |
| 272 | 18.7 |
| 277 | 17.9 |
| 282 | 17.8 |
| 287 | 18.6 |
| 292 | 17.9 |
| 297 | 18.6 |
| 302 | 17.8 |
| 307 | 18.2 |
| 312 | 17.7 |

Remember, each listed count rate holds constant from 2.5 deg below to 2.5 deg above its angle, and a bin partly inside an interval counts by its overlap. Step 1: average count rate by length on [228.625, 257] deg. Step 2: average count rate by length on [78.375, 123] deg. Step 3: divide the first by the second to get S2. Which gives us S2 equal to 1.4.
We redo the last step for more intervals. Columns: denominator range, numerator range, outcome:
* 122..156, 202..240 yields 1.24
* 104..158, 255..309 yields 1.27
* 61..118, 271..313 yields 1.21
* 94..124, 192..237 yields 1.59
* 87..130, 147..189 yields 1.56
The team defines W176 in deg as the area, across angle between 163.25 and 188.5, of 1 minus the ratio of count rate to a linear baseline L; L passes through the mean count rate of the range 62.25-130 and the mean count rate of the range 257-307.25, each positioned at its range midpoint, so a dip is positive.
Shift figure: -4.3 deg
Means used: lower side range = 14.1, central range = 18.6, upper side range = 18.4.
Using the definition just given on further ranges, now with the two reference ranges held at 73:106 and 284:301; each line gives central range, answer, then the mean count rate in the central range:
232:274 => -2.9 deg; 18.8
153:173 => -3.7 deg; 18.8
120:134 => 3.7 deg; 11.2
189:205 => -2.0 deg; 18.5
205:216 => -1.2 deg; 18.6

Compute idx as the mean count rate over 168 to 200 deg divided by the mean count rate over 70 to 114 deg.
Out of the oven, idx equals 1.28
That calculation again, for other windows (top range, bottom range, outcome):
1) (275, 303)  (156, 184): 0.97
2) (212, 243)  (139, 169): 1.05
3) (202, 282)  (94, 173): 1.26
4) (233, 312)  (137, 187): 1.01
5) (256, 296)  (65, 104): 1.20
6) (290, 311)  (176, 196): 0.98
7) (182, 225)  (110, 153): 1.34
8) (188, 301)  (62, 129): 1.32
